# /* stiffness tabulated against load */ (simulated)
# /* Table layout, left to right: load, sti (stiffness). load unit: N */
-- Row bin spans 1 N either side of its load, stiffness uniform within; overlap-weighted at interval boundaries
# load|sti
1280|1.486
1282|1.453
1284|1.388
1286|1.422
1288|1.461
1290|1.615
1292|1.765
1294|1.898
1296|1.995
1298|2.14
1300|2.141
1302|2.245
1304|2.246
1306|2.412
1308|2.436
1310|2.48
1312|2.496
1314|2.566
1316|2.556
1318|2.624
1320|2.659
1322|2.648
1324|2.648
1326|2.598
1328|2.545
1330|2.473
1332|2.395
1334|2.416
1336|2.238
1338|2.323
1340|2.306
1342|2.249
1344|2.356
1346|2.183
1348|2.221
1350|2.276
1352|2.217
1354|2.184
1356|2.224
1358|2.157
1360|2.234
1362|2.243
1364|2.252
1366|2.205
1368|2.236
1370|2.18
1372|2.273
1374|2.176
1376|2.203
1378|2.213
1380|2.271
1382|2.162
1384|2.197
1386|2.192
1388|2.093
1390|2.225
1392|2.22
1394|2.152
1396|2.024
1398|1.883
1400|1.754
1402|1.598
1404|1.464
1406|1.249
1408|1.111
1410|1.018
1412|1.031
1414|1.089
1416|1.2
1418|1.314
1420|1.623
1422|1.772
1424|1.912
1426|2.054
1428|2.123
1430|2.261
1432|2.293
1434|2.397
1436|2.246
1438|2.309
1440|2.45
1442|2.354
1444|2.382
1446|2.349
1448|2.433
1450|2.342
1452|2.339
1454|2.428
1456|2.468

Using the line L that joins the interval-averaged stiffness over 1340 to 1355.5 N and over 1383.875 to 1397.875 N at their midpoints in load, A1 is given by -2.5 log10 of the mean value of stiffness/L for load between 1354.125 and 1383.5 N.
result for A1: -0.01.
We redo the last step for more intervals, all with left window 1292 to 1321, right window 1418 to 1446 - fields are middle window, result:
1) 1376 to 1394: 0.009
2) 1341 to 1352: 0.008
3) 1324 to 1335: -0.093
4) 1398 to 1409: 0.427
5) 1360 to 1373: 0.004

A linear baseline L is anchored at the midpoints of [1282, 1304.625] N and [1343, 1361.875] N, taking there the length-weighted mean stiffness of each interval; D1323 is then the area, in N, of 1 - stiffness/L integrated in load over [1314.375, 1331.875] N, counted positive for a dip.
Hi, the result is -4.81 N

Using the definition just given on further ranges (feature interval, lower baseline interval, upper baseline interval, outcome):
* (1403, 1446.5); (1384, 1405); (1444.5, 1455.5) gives 7.94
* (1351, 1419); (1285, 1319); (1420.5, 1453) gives 8.75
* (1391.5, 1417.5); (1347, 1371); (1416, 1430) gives 5.68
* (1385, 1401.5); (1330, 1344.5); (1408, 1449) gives 0.18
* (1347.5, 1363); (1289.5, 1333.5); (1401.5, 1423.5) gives -2.55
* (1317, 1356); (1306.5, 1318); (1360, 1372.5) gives -0.08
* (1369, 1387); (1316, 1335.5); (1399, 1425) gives -3.51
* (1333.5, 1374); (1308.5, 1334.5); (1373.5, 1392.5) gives 2.00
